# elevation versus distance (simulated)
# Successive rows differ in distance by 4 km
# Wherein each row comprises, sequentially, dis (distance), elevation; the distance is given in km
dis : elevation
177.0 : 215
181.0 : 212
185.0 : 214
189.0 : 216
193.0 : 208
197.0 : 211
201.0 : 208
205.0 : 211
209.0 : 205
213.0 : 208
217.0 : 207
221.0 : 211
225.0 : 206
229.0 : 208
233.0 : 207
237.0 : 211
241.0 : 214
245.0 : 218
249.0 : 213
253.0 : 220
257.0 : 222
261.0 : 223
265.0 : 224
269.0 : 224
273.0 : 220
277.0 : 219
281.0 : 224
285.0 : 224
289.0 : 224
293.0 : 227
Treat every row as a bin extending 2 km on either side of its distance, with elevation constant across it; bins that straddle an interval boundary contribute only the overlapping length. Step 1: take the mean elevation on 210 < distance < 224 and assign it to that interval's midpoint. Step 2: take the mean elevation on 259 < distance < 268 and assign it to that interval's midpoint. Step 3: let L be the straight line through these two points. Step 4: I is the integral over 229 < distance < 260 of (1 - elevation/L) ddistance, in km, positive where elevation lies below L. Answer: 0.4 km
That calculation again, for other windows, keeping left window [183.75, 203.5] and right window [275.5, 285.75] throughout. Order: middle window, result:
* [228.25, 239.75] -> 0.39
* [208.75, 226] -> 0.53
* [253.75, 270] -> -0.22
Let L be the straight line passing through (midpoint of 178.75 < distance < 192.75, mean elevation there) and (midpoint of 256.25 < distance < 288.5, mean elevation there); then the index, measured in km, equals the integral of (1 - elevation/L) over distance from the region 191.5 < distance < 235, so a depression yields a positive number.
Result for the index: 1.6 km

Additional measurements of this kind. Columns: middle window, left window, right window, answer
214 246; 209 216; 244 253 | 0.2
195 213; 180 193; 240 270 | 0.5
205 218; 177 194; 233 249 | 0.4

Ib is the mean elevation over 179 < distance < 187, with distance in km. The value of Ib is 213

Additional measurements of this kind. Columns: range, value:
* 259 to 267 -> 224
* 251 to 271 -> 223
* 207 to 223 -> 208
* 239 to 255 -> 216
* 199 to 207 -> 210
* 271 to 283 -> 221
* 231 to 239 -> 209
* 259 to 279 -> 222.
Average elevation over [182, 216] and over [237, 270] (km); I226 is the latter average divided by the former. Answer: 1.04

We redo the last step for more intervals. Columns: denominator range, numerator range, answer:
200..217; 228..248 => 1.02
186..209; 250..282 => 1.05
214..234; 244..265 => 1.06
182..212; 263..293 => 1.06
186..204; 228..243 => 1.00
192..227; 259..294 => 1.07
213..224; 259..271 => 1.07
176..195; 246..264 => 1.03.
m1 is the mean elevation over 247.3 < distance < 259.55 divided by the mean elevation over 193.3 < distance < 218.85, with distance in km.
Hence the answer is 1.0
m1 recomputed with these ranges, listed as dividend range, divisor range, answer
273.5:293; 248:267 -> 1.01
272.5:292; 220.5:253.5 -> 1.05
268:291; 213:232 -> 1.07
